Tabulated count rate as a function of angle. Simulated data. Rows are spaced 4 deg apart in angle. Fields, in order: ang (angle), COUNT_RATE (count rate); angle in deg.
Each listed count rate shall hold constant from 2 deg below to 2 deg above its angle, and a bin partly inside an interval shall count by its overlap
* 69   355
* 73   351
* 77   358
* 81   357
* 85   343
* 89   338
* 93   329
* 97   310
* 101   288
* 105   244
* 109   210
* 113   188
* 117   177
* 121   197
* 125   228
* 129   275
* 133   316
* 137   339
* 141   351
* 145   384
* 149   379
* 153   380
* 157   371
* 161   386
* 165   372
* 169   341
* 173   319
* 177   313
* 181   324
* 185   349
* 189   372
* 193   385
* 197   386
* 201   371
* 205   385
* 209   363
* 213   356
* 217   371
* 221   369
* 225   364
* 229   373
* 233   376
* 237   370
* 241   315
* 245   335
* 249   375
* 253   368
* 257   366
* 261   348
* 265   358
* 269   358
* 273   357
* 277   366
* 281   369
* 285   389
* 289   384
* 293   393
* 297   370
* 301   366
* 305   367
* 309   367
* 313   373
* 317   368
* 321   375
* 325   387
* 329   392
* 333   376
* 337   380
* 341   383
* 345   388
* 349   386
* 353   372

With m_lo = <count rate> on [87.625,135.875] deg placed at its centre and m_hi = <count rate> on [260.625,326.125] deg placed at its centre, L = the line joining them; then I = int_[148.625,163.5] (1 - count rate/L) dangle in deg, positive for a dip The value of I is -4.8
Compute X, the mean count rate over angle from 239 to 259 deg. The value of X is 352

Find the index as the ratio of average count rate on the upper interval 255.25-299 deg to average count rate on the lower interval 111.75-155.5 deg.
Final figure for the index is 1.25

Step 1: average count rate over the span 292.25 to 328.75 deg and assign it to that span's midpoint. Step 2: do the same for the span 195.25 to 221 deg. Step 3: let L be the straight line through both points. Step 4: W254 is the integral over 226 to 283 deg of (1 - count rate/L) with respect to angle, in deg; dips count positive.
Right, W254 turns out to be 2.0 deg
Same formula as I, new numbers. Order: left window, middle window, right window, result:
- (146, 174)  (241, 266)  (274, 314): 1.1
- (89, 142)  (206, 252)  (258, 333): -4.0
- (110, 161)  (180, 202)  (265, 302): -2.6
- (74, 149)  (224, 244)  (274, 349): -0.8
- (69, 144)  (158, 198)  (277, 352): -4.1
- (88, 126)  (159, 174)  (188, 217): -1.4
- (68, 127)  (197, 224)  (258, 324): -3.0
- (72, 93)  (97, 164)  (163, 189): 9.1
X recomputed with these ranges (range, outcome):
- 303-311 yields 367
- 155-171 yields 368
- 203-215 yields 368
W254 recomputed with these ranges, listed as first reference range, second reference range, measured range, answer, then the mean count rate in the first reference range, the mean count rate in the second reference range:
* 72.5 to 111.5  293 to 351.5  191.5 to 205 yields -1.59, 310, 378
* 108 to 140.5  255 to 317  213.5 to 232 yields -2.73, 247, 369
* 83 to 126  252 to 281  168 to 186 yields -1.33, 260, 360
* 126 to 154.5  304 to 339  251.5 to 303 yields -0.10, 342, 376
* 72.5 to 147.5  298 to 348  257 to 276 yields -0.12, 293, 377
